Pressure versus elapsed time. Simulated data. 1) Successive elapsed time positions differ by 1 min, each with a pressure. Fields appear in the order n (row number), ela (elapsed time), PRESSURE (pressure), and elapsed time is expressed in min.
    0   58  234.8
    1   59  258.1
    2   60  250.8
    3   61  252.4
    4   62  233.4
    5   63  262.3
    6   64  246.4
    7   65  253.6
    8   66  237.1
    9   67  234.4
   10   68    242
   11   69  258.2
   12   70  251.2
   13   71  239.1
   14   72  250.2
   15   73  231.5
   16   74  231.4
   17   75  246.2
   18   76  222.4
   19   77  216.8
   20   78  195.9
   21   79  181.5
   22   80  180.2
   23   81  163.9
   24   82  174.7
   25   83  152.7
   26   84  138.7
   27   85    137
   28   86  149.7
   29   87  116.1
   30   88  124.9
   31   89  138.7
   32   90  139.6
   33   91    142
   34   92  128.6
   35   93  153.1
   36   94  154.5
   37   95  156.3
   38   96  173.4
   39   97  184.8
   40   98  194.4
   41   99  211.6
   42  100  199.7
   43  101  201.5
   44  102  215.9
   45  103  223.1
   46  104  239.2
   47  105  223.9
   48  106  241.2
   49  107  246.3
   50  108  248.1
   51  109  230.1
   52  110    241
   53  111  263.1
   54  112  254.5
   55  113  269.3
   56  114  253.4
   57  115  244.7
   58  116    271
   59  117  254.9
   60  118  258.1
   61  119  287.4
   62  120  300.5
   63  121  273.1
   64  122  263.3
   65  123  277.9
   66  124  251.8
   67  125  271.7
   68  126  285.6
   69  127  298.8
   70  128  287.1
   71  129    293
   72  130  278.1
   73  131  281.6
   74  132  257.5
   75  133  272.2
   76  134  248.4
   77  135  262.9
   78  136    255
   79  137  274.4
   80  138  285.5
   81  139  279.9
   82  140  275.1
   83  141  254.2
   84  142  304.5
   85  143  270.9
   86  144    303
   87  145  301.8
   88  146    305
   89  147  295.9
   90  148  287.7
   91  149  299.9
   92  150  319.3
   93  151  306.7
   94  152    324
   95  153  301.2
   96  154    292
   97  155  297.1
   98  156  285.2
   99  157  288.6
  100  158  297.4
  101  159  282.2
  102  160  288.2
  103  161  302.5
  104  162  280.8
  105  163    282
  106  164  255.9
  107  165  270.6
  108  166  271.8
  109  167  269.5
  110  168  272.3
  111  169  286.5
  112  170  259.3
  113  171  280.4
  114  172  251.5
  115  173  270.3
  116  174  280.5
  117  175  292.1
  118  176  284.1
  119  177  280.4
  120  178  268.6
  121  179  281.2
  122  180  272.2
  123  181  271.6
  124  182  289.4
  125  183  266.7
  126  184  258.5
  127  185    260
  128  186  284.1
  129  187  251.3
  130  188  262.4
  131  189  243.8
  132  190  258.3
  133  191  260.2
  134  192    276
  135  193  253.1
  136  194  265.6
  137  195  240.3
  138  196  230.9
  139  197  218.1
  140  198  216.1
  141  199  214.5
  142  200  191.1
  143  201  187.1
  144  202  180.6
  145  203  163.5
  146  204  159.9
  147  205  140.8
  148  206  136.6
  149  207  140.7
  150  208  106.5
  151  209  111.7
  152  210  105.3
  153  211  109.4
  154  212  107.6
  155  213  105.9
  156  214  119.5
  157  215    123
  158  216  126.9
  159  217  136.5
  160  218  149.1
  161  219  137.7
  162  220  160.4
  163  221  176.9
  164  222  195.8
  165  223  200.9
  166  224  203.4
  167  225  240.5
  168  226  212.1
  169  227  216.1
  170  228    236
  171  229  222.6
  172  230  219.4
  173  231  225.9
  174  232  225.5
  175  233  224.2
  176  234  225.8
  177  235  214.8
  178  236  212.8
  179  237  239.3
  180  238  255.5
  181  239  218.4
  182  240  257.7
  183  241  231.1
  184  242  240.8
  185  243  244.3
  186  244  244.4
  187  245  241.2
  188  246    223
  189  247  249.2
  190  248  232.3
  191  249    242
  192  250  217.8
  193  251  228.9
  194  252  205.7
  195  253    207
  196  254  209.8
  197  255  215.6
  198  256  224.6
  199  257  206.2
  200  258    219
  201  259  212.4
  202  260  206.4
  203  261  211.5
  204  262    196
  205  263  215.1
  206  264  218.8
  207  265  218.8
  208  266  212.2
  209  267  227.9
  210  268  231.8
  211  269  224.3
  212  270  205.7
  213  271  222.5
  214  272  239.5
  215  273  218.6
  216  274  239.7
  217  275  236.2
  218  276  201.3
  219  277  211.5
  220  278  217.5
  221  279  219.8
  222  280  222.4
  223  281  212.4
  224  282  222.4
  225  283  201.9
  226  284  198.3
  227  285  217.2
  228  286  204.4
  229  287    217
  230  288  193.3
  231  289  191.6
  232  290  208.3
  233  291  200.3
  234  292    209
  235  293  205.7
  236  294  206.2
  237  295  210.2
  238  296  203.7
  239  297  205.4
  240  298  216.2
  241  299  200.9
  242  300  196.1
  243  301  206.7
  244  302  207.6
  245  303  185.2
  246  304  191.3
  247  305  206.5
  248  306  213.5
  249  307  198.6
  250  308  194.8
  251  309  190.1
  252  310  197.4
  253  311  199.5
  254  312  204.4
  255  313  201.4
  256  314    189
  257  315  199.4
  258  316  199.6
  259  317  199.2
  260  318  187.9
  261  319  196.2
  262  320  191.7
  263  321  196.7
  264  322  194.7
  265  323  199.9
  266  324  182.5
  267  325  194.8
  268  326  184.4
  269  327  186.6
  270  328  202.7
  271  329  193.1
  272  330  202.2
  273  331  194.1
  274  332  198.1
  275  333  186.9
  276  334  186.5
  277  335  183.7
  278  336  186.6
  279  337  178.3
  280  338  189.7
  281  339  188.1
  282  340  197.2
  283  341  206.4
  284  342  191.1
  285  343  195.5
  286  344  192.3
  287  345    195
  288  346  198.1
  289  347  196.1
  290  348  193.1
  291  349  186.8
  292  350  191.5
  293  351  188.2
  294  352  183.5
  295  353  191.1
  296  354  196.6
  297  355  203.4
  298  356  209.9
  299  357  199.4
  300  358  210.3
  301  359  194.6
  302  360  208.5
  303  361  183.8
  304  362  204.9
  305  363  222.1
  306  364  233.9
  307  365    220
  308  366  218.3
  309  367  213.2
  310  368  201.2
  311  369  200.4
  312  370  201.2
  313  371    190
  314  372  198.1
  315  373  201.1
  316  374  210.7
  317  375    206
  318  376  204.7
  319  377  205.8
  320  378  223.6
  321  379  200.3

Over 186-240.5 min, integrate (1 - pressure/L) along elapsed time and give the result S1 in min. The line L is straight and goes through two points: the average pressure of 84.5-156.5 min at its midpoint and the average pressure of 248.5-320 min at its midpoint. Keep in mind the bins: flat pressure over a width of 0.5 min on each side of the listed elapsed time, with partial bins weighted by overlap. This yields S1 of 7.2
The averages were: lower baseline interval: 246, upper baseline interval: 209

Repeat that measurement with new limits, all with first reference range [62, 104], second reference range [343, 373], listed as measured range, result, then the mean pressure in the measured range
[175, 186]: -4.3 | 275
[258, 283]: -2.4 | 218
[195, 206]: 0.4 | 190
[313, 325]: 0.3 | 195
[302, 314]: 0.1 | 198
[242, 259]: -2.3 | 226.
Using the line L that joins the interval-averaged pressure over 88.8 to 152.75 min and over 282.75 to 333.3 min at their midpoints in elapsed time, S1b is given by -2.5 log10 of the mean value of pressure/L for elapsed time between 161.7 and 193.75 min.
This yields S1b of -0.15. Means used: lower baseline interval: 251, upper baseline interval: 199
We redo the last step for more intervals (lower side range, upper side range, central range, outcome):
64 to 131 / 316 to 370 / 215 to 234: 0.079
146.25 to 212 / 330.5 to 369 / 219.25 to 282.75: 0.033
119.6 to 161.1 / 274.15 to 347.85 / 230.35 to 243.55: 0.023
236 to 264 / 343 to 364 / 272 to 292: 0.021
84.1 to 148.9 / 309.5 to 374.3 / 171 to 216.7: 0.053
